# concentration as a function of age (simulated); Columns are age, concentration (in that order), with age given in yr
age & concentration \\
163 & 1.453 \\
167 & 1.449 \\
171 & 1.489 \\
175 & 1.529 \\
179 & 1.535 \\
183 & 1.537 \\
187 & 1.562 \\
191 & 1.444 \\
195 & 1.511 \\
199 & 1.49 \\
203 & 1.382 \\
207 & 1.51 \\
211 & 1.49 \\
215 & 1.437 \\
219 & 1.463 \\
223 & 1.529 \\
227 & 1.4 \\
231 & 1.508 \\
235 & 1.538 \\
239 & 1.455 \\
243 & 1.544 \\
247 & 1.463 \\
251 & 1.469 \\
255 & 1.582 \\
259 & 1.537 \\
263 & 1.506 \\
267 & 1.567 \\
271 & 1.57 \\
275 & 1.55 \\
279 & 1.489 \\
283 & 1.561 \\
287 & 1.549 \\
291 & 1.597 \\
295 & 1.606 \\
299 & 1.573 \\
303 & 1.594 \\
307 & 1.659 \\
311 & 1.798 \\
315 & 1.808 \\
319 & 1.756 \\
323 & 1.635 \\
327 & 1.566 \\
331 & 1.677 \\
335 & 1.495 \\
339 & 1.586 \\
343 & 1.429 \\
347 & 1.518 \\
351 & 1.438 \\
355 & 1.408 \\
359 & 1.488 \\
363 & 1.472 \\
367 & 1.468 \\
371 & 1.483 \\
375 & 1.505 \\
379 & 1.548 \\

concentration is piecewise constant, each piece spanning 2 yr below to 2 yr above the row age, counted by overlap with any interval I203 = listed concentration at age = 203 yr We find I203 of 1.382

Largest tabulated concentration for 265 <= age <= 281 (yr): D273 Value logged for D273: 1.57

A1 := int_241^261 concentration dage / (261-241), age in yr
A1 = 1.52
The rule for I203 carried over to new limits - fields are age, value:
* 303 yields 1.594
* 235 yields 1.538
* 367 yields 1.468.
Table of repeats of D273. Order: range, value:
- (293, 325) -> 1.808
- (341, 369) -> 1.518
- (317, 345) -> 1.756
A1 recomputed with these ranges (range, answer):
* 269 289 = 1.54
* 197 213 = 1.47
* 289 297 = 1.6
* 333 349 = 1.51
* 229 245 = 1.51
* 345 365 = 1.46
